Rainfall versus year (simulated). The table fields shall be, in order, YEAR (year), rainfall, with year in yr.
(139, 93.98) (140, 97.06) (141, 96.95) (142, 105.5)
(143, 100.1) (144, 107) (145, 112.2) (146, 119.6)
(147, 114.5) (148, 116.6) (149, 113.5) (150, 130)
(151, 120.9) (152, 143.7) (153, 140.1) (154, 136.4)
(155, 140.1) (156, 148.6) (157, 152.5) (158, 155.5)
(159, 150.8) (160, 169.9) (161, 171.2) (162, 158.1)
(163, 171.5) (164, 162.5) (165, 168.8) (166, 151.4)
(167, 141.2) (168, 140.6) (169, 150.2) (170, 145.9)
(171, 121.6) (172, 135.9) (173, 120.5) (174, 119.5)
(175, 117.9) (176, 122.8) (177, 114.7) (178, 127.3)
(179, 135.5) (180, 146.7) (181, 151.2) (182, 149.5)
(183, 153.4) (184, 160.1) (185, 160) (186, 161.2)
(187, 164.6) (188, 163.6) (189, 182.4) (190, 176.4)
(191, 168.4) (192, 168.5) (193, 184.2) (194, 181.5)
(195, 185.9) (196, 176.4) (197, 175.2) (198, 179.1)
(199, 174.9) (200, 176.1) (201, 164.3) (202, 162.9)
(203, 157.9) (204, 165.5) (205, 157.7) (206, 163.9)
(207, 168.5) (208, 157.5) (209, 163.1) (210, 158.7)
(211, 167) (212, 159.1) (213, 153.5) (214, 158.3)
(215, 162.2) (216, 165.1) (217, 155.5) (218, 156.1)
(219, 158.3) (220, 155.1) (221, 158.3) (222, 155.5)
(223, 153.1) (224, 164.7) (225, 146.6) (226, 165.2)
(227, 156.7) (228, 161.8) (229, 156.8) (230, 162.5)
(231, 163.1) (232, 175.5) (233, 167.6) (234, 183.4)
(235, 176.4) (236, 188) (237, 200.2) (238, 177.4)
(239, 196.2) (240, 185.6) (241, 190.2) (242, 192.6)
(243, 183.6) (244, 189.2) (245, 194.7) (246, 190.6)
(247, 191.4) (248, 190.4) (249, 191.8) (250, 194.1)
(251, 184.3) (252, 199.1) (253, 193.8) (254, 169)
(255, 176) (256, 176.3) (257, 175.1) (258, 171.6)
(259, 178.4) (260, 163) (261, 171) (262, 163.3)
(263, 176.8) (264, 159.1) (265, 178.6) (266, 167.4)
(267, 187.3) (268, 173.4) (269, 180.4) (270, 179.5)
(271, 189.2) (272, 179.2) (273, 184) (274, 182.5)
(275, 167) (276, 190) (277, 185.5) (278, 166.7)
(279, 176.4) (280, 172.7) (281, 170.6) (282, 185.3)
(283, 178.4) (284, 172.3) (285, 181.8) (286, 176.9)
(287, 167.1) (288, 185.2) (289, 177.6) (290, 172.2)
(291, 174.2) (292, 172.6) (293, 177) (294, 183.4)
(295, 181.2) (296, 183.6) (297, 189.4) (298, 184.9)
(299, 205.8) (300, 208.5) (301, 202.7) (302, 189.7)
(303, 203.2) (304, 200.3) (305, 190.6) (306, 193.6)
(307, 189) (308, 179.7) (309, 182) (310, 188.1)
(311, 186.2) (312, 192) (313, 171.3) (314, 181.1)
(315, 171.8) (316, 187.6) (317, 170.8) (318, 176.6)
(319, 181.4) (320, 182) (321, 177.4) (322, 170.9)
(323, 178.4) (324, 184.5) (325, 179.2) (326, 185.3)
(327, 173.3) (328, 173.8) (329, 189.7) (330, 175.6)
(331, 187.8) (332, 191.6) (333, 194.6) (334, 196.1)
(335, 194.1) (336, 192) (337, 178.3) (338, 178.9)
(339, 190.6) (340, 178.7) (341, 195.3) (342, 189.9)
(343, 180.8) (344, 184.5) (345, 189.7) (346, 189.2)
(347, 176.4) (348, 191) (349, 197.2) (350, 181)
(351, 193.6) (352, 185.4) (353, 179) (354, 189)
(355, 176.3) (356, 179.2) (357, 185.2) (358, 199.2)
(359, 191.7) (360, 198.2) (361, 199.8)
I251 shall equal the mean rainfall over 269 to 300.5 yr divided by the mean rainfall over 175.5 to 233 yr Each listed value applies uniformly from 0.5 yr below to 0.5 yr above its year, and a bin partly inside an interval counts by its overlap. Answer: 1.12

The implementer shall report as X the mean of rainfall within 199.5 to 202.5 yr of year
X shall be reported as 168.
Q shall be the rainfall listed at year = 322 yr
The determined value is 170.9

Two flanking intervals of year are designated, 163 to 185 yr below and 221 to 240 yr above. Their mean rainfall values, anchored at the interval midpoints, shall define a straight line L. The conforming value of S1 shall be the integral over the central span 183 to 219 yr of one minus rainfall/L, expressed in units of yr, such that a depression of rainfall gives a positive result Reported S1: -2.8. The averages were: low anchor 141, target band 166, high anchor 170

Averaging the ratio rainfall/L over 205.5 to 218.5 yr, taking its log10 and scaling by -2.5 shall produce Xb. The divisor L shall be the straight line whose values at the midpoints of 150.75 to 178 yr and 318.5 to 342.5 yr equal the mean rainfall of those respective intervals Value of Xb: -0.04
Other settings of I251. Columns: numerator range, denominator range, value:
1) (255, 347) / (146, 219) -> 1.19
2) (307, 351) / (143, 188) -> 1.31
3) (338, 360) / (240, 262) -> 1.02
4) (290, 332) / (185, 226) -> 1.12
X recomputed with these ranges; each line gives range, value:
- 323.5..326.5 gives 183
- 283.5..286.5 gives 177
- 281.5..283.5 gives 182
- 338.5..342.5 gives 189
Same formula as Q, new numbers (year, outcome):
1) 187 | 164.6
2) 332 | 191.6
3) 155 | 140.1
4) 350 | 181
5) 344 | 184.5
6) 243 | 183.6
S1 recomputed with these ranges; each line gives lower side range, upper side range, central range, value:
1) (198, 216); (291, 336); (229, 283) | -2.1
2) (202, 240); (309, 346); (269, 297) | -0.4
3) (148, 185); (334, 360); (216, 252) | -3.5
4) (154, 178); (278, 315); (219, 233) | 0.2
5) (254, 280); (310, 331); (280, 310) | -1.1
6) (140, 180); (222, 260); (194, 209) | -1.2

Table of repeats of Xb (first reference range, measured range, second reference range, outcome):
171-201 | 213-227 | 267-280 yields 0.05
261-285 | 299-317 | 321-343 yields -0.05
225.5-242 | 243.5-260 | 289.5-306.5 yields -0.03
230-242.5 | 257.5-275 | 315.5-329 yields 0.03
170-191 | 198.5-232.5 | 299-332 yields -0.04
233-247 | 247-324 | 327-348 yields 0.03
